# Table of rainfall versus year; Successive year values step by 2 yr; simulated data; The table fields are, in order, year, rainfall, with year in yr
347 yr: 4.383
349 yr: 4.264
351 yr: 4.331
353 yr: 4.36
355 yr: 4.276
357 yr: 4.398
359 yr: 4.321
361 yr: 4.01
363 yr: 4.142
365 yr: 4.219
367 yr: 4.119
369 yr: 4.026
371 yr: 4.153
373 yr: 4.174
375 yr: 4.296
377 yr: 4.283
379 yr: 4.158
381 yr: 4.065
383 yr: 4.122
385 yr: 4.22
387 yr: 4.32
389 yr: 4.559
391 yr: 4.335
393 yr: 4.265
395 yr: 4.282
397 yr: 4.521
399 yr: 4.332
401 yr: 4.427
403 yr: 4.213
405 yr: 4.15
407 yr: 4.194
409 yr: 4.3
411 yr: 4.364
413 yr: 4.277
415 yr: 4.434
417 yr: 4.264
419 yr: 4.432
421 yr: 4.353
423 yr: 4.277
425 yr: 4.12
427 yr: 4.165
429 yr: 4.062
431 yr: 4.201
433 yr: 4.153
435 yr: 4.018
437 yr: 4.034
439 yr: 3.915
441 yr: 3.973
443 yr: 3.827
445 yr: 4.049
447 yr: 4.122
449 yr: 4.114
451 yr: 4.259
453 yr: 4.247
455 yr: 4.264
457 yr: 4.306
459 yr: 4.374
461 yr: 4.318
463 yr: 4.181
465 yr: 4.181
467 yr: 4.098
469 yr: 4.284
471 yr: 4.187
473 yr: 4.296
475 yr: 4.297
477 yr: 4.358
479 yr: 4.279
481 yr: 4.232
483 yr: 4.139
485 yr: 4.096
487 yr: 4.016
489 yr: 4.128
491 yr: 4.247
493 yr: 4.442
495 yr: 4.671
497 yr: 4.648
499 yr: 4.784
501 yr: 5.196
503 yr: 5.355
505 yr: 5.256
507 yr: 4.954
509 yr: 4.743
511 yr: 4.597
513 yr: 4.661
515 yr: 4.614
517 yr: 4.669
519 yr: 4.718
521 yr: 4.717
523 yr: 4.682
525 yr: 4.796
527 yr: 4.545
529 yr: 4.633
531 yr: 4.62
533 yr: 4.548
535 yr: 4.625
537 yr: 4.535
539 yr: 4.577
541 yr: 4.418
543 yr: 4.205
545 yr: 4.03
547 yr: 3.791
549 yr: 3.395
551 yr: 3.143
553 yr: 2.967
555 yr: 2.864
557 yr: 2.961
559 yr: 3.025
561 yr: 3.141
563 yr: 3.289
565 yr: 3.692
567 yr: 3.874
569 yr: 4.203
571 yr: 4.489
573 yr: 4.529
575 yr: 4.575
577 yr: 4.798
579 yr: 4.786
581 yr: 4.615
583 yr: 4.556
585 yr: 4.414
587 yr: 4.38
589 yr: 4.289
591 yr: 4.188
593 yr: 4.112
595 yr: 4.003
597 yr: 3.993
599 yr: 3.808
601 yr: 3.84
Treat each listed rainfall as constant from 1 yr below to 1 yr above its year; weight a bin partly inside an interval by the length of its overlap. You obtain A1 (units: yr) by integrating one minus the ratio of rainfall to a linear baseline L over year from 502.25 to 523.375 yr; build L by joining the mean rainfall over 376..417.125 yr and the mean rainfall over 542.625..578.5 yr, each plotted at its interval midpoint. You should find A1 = -5.0 yr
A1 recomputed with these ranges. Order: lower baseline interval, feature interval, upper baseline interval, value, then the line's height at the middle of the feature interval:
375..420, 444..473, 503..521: 2.23 yr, 4.57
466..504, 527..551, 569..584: 1.32 yr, 4.52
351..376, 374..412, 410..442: -0.75 yr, 4.2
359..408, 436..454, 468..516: 1.38 yr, 4.4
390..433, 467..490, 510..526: 1.66 yr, 4.53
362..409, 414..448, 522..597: 0.56 yr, 4.21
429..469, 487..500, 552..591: -1.18 yr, 4.08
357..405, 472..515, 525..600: -4.18 yr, 4.14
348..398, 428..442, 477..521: 1.16 yr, 4.42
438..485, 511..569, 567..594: 3.62 yr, 4.35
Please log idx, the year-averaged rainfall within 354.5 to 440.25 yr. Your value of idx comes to 4.23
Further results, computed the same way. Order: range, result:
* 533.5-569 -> 3.71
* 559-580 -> 4.08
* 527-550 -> 4.32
